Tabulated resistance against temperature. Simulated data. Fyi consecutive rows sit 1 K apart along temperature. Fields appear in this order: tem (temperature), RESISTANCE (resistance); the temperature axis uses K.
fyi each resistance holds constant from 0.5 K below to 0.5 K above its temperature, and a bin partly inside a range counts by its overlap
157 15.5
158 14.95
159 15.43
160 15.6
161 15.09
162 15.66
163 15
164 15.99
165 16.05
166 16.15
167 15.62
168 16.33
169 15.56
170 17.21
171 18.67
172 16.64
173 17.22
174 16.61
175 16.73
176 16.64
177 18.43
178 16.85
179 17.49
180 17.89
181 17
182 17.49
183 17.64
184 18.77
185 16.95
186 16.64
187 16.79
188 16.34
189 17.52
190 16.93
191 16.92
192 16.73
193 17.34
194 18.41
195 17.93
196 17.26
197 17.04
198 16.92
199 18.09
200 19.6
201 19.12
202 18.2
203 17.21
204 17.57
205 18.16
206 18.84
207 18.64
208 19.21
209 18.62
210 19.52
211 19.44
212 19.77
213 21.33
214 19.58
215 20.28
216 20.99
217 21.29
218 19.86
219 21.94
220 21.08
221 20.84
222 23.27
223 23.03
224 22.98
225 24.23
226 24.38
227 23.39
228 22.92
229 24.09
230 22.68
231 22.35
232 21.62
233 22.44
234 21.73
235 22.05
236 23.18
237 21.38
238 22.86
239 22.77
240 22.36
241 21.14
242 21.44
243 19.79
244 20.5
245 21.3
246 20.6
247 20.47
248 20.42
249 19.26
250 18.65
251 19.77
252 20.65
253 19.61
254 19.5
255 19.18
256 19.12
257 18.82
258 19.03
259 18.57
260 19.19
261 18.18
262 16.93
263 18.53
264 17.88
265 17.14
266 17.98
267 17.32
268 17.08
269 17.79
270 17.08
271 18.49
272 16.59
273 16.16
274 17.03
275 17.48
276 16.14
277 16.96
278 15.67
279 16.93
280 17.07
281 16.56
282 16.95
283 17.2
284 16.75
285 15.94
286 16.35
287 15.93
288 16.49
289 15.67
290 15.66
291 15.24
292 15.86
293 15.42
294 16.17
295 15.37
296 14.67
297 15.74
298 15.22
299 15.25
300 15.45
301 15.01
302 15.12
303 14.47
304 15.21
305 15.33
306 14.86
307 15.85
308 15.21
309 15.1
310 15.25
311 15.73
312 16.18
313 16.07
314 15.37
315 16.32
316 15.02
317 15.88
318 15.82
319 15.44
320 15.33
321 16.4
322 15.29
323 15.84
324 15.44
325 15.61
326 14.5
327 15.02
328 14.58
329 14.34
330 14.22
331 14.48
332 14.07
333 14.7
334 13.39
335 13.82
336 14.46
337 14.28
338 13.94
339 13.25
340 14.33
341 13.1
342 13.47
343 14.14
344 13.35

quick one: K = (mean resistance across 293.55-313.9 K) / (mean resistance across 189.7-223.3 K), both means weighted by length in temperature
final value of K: 0.80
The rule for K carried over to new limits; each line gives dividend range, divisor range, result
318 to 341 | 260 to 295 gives 0.87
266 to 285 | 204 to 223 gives 0.84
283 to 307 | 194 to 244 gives 0.75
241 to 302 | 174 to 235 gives 0.91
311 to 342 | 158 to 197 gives 0.88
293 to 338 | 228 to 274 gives 0.76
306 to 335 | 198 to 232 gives 0.74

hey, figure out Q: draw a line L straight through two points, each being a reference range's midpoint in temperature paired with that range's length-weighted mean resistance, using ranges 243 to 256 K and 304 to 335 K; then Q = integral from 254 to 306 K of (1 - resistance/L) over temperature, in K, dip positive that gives 3.5 K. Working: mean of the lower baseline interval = 20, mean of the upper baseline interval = 15.2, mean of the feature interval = 16.7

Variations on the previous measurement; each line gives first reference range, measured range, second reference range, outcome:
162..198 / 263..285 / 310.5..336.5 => -1.8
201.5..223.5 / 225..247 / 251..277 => -3.5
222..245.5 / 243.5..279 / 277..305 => 1.6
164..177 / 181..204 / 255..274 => -0.8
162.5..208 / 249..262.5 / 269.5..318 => -2.1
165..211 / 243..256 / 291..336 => -2.8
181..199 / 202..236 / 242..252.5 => -4.1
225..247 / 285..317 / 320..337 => 2.7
